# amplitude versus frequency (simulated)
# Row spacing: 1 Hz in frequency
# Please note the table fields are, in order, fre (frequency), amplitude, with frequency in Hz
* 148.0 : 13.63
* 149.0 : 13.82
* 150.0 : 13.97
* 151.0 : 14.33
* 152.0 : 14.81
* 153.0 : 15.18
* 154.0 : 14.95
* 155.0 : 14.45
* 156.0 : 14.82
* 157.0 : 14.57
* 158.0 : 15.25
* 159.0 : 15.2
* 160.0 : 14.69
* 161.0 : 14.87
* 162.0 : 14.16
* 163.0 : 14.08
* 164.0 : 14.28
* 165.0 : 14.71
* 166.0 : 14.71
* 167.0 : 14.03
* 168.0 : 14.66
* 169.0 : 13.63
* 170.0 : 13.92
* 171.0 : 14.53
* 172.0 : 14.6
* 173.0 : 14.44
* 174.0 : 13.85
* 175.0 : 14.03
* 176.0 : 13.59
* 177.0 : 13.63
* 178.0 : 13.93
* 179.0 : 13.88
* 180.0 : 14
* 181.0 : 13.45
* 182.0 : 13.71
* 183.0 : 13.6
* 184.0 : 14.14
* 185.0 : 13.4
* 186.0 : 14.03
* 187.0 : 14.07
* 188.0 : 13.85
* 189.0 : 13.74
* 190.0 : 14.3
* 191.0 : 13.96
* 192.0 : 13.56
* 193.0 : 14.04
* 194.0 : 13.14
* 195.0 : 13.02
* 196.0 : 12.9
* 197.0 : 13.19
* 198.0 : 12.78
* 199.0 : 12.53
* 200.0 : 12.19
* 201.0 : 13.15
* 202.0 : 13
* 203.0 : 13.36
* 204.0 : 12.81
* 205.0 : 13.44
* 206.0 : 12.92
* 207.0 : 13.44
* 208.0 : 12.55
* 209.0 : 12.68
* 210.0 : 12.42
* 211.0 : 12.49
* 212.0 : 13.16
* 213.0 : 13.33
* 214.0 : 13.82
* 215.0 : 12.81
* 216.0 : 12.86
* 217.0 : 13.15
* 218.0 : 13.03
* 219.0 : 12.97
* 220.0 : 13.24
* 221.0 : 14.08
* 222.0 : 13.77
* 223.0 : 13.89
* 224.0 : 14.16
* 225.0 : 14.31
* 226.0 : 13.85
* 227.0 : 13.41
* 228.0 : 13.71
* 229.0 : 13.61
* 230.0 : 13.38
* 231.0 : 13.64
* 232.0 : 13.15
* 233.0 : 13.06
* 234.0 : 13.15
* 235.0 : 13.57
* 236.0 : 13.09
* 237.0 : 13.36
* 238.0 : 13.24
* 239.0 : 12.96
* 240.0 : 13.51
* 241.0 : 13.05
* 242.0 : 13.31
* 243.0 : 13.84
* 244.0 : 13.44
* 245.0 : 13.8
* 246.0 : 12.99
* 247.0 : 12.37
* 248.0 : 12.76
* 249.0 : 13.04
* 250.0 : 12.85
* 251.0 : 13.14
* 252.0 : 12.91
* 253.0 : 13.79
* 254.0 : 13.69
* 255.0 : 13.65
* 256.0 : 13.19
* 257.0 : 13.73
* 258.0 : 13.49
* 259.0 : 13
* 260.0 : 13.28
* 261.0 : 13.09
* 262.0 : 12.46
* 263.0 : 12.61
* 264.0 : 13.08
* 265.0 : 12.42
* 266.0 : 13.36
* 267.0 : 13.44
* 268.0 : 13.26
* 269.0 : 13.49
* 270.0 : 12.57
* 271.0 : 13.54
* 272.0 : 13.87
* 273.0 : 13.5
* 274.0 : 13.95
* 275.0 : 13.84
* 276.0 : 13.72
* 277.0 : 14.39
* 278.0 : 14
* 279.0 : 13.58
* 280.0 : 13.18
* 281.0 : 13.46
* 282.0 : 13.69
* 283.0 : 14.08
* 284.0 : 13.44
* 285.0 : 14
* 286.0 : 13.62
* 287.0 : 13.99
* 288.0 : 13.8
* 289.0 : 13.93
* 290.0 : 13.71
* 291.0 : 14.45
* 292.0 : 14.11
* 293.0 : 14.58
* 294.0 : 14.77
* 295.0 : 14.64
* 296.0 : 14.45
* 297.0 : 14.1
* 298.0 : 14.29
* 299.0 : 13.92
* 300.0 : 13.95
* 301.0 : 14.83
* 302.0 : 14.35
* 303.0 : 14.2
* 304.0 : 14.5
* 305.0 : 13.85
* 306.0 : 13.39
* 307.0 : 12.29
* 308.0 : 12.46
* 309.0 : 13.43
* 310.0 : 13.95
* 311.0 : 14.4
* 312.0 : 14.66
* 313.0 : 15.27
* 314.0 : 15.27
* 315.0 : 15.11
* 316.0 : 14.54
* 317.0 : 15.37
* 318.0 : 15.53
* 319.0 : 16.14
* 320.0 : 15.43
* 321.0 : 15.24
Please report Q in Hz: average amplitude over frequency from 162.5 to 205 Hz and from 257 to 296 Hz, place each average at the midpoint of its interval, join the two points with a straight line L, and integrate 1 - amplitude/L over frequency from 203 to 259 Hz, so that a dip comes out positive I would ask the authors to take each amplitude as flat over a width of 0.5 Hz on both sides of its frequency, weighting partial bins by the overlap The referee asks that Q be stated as 1.6 Hz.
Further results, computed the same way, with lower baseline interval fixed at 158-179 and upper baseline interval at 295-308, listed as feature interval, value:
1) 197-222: 2.1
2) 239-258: 1.1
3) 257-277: 1.1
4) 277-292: 0.2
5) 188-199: 0.6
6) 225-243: 0.9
